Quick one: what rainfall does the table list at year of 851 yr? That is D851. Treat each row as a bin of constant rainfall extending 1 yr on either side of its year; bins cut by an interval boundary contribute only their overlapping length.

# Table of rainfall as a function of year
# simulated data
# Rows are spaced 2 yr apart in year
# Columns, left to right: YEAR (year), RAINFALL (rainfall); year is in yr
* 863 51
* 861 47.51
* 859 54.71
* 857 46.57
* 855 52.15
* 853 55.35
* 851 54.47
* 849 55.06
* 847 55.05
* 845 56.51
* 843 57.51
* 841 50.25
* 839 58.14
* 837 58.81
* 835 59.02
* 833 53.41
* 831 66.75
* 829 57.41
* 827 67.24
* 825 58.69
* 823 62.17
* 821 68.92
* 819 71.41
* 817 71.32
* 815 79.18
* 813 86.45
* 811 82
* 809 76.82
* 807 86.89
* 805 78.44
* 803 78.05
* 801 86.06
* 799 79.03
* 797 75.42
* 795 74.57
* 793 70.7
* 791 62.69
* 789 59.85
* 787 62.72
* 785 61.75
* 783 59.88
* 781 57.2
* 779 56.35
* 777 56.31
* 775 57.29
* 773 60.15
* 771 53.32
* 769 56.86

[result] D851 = 54.47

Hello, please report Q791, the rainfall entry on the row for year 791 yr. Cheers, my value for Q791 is 62.69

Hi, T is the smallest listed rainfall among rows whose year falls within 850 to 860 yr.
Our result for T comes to 46.57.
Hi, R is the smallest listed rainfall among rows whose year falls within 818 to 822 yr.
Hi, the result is 68.92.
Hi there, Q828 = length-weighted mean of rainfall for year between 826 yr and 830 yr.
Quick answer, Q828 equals 62.3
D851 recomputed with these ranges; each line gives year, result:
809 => 76.82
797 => 75.42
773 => 60.15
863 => 51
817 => 71.32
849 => 55.06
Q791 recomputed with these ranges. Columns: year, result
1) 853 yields 55.35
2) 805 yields 78.44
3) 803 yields 78.05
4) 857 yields 46.57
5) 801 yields 86.06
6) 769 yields 56.86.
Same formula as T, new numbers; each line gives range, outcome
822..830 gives 57.41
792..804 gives 70.7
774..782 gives 56.31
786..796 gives 59.85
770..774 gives 53.32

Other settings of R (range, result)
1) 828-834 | 53.41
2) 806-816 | 76.82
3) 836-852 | 50.25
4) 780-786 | 57.2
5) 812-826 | 58.69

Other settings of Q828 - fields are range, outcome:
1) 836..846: 56.2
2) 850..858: 52.1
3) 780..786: 59.6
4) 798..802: 82.5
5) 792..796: 72.6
